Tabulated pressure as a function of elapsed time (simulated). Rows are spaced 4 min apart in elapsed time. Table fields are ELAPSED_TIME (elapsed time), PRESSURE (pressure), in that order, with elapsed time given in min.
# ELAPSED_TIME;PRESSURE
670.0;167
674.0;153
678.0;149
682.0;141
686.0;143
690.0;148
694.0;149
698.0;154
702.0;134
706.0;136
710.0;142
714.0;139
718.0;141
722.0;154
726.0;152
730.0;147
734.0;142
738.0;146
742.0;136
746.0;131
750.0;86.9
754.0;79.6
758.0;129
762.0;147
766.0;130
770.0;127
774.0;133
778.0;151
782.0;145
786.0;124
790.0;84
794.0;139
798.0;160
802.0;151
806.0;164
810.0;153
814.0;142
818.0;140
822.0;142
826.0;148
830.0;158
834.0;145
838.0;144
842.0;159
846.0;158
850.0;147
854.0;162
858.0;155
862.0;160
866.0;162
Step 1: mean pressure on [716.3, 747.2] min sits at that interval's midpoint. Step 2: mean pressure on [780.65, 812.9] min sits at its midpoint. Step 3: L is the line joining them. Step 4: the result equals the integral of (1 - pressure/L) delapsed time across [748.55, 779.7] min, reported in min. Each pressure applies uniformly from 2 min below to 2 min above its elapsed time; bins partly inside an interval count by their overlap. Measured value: 4.1 min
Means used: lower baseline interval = 144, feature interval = 123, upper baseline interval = 140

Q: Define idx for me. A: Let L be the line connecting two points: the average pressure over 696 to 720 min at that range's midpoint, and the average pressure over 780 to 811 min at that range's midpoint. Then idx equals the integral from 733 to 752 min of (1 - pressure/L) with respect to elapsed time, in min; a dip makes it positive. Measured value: 1.7 min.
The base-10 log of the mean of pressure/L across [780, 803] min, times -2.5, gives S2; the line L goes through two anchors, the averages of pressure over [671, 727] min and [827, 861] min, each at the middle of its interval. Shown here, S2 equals 0.135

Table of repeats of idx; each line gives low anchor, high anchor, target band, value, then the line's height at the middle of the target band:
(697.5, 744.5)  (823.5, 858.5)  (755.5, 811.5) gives 3.9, 148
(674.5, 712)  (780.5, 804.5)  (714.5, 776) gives 3.0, 139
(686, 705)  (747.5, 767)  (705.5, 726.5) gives -1.4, 135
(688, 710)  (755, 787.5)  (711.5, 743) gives -1.1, 140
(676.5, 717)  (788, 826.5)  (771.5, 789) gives 0.9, 142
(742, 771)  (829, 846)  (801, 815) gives -1.3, 140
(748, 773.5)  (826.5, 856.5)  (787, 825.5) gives -1.0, 138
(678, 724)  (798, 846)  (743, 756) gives 3.9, 147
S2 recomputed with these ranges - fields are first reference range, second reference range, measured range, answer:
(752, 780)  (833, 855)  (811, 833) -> -0.005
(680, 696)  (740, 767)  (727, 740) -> -0.144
